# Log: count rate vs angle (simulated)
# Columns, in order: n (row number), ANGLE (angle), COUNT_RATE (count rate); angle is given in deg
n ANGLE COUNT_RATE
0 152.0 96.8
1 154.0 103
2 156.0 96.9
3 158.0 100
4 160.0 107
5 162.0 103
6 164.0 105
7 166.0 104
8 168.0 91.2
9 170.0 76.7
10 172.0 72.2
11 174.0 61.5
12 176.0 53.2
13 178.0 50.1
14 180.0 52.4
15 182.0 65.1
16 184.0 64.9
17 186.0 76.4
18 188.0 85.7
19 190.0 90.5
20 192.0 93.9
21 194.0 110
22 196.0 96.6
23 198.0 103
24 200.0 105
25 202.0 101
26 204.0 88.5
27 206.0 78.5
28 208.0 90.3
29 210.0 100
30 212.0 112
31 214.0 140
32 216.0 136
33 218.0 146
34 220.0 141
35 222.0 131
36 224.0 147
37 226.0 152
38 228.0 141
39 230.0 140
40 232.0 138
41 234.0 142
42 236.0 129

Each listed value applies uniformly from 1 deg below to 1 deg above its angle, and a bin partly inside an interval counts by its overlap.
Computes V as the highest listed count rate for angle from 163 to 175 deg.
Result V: 105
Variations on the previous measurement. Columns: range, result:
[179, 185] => 65.1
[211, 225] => 147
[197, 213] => 112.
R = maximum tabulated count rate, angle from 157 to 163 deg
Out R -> 107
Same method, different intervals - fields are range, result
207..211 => 100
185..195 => 110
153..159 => 103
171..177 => 72.2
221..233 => 152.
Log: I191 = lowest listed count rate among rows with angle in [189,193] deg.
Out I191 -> 90.5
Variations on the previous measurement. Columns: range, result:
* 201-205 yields 88.5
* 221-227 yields 131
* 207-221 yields 90.3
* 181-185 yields 64.9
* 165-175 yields 61.5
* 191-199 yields 93.9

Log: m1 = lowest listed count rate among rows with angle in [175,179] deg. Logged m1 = 50.1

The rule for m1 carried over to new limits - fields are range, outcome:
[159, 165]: 103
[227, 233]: 138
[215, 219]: 136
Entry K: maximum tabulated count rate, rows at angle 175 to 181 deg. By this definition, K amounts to 53.2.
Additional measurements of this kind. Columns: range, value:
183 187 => 76.4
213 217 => 140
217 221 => 146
